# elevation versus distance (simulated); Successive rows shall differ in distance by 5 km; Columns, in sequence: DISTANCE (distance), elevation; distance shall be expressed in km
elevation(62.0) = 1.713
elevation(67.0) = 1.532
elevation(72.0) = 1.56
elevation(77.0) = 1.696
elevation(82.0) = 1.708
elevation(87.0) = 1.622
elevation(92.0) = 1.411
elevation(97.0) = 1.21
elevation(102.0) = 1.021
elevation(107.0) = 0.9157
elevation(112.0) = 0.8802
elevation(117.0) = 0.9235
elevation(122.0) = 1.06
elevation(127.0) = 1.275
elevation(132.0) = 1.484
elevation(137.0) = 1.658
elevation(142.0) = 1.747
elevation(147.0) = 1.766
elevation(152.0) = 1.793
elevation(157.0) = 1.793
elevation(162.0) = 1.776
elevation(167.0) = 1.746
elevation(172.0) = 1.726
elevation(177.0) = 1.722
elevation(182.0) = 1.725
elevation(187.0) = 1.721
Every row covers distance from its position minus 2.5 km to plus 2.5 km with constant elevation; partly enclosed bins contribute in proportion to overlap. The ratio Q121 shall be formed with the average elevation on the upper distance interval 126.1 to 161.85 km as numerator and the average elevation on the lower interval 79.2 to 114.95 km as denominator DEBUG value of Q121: 1.3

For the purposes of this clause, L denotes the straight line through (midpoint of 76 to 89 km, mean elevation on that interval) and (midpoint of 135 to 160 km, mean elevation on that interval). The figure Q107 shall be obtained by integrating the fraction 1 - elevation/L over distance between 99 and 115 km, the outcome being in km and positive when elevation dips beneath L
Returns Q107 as 7.1 km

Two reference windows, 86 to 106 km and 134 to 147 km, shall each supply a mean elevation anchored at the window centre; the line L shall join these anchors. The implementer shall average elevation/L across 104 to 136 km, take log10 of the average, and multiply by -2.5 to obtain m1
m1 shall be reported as 0.33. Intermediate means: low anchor 1.26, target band 1.12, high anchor 1.71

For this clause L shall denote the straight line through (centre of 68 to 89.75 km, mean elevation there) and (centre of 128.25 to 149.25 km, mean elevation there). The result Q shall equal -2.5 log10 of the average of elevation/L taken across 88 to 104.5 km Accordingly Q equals 0.29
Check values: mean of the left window 1.64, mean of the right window 1.64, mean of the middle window 1.25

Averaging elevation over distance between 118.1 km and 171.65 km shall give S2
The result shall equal 1.6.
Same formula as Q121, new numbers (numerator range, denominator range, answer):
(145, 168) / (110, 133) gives 1.61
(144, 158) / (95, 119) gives 1.81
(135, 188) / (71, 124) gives 1.38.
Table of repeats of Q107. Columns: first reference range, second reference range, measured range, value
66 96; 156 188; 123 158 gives 1.5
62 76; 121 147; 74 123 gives 9.5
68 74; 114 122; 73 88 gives -2.5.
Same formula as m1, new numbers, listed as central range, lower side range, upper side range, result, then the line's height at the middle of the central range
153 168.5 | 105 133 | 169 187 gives -0.161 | 1.53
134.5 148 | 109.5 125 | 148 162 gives -0.156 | 1.49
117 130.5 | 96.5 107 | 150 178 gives 0.142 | 1.3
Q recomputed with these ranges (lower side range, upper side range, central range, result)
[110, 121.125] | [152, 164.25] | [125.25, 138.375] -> -0.17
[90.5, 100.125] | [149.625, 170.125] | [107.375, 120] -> 0.48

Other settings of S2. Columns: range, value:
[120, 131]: 1.22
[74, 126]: 1.25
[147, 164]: 1.78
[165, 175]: 1.73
